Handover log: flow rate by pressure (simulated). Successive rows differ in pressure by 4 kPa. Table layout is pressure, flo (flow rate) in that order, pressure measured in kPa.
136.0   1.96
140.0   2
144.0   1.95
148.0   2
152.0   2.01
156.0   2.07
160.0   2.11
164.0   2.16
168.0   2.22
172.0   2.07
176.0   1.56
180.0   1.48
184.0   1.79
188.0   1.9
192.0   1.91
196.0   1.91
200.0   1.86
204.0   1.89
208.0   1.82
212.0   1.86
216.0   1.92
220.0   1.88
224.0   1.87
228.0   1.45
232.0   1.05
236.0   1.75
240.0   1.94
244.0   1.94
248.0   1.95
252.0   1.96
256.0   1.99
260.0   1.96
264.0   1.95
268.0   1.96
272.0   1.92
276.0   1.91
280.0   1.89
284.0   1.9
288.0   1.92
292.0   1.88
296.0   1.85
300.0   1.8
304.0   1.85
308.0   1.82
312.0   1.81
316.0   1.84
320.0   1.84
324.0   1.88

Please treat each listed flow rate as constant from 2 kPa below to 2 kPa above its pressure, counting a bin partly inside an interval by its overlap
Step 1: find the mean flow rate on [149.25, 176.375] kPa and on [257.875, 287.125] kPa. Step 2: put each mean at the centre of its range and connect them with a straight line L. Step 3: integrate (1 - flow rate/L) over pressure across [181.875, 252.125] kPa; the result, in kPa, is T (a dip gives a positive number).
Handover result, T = 6.5 kPa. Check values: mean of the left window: 2.06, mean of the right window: 1.93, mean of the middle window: 1.81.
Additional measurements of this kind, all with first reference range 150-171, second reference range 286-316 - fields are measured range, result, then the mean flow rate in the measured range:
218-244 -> 3.9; 1.68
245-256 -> -0.1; 1.96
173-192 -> 3.1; 1.73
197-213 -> 1.3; 1.86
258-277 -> -0.3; 1.94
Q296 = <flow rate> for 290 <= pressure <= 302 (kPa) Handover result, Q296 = 1.84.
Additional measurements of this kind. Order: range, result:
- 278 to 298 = 1.89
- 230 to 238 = 1.4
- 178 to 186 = 1.64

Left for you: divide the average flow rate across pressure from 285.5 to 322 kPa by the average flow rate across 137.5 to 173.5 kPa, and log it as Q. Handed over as 0.89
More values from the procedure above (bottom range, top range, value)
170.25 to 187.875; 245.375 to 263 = 1.13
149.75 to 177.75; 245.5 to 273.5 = 0.96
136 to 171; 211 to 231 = 0.85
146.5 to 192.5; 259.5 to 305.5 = 0.98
